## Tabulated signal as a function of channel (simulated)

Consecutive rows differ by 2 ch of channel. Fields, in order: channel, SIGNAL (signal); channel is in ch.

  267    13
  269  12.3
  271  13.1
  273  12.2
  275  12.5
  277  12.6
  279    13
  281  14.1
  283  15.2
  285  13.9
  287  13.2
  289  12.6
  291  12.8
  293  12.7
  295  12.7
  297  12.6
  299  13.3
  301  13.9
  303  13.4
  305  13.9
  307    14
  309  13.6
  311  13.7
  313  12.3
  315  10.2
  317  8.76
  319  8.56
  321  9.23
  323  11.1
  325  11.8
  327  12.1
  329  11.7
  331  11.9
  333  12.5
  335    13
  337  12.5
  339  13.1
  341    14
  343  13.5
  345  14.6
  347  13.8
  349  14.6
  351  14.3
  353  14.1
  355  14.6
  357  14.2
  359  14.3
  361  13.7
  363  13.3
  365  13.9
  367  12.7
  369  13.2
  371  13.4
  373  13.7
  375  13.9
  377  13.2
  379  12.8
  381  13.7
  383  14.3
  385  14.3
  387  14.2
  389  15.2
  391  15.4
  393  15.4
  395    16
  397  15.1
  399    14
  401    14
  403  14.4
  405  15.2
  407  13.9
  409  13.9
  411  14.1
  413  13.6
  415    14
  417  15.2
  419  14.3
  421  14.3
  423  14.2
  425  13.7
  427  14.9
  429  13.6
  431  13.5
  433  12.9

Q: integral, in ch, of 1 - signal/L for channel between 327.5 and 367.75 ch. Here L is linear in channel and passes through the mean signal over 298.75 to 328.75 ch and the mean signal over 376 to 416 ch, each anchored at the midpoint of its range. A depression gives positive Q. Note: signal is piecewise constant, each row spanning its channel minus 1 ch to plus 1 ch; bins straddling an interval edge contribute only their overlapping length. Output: -1.8 ch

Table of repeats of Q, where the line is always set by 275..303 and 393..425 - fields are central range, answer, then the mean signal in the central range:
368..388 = 0.6 ch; 13.7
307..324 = 3.0 ch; 11.1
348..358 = -0.3 ch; 14.4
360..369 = 0.4 ch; 13.4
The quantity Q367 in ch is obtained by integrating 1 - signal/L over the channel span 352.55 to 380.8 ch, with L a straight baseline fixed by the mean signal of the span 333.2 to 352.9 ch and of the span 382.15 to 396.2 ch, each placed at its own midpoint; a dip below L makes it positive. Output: 1.38 ch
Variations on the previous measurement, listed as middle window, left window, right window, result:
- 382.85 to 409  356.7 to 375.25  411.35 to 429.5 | -1.45 ch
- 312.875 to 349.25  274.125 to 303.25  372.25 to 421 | 4.44 ch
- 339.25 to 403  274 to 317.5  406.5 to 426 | -1.85 ch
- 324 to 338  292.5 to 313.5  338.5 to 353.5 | 1.59 ch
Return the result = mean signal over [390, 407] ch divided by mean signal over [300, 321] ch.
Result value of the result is 1.2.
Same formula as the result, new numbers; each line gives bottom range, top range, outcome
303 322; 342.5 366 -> 1.21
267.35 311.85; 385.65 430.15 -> 1.09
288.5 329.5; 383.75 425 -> 1.20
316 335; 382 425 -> 1.32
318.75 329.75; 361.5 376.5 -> 1.24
